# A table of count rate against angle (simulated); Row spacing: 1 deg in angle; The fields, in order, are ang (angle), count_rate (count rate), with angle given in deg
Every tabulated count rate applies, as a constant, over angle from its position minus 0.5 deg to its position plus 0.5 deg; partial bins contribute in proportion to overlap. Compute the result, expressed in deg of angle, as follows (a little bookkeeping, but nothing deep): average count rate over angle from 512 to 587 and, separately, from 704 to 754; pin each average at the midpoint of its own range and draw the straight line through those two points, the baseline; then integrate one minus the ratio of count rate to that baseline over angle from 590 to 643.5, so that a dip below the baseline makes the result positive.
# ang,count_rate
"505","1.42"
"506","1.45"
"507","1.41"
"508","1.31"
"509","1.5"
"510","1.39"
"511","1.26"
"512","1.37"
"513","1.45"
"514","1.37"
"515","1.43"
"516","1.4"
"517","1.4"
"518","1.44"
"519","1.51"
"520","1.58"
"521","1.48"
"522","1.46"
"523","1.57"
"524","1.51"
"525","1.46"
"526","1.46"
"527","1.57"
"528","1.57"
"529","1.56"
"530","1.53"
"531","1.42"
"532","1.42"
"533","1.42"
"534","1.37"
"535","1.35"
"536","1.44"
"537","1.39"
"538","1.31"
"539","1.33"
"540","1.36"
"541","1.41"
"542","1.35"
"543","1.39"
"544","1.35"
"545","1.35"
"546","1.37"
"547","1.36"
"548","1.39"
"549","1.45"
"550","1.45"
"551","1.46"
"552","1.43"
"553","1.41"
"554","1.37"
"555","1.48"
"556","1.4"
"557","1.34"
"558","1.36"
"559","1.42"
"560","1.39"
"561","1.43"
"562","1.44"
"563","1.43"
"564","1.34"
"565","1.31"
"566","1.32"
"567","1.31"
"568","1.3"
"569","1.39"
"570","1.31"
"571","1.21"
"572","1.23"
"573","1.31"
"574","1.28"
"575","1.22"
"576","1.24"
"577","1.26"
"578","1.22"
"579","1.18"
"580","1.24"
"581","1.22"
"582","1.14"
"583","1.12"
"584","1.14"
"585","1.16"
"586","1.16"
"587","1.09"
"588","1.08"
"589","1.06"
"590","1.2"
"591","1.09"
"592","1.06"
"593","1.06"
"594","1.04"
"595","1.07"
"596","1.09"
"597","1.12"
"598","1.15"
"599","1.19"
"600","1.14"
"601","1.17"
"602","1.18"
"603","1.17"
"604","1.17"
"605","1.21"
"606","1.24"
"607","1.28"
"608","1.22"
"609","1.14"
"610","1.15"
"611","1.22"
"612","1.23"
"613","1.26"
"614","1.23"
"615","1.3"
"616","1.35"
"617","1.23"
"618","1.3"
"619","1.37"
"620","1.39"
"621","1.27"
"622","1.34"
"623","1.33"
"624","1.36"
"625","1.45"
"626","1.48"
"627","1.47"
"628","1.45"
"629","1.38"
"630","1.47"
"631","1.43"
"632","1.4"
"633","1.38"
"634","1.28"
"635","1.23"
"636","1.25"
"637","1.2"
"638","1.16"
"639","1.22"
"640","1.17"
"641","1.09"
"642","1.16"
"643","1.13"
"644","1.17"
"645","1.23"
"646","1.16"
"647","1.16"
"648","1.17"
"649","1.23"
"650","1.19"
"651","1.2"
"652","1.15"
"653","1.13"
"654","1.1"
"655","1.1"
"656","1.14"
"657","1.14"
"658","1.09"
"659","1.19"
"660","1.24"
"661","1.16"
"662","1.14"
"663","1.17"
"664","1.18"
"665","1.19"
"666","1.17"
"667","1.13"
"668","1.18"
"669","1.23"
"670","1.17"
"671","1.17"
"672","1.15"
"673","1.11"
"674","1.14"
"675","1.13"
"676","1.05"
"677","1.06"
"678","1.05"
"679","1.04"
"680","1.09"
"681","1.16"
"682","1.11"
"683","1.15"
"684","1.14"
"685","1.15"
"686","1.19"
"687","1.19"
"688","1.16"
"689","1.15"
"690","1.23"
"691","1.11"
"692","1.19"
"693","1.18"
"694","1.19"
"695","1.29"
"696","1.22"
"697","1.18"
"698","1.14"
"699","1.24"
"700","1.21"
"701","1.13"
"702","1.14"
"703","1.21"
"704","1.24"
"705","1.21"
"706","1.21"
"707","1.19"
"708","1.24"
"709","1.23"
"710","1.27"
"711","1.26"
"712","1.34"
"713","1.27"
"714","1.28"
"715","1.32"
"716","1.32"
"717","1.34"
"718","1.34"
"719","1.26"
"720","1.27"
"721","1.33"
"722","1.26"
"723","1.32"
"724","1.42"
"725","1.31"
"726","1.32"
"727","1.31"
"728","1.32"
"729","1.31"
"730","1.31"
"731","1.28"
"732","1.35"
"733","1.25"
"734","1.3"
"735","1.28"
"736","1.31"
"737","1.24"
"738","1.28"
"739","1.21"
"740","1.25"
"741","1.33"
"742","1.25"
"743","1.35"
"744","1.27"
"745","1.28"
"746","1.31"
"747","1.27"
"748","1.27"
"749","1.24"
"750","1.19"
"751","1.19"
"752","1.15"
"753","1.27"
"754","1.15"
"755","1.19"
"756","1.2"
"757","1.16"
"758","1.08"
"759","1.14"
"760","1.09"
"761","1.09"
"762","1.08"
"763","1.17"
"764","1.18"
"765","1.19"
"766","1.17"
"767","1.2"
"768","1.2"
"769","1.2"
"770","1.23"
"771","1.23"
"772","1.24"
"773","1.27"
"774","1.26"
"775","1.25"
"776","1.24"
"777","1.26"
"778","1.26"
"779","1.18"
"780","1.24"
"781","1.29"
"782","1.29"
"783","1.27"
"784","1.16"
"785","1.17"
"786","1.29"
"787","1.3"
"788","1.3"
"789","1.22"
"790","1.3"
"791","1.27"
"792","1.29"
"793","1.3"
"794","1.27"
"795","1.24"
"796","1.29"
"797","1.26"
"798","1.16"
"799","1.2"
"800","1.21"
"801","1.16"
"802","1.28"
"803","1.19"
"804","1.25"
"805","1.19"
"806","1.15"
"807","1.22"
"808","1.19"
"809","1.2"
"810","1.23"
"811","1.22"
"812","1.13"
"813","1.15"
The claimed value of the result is 3.63 deg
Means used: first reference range 1.37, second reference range 1.28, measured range 1.24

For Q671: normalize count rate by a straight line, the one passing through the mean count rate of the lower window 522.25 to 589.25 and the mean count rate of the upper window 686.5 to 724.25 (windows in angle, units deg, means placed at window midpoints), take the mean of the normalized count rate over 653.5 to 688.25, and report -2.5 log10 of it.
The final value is 0.110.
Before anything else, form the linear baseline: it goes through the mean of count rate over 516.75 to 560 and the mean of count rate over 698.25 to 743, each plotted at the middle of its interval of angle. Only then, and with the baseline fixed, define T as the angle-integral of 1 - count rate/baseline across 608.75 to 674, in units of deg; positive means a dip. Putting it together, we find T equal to 5.3 deg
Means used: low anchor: 1.43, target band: 1.23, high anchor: 1.27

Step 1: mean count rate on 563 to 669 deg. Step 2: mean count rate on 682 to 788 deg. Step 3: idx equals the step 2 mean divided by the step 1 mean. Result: 1.01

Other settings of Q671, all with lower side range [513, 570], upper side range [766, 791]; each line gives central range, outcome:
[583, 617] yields 0.18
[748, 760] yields 0.07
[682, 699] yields 0.11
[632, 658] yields 0.13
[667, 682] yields 0.17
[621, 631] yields -0.04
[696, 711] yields 0.08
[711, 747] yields -0.02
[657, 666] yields 0.14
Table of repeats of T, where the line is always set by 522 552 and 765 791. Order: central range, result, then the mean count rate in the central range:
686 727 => 1.66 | 1.24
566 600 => 5.14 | 1.18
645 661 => 2.10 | 1.16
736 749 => -0.08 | 1.28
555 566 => 0.17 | 1.39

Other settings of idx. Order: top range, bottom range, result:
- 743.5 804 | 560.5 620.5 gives 1.00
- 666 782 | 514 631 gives 0.92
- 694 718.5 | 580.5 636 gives 1.01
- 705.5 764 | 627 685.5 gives 1.06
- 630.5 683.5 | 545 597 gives 0.92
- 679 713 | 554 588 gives 0.93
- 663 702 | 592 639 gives 0.92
